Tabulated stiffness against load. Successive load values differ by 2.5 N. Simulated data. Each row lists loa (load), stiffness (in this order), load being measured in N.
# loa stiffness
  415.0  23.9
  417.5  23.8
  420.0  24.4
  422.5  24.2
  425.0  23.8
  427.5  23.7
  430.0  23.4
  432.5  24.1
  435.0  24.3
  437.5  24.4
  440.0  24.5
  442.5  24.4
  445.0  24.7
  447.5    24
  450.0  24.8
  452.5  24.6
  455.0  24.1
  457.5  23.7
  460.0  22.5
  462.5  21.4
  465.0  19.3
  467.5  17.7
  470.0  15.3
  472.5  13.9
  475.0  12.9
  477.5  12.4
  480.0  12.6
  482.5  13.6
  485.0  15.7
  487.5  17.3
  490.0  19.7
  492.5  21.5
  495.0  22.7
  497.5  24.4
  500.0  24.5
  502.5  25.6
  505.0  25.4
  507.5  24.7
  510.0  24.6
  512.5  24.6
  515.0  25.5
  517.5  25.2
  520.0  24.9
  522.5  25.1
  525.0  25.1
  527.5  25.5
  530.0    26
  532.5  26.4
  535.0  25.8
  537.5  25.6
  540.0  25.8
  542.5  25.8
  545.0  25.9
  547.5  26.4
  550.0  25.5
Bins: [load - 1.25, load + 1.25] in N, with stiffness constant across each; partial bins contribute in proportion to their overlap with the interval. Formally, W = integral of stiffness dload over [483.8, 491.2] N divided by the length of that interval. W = 17.6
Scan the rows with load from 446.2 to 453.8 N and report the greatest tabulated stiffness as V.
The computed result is 24.8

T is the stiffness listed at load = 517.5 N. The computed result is 25.2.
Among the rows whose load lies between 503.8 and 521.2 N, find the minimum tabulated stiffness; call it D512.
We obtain 24.6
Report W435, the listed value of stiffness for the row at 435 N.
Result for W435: 24.3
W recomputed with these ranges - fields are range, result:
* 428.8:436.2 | 23.9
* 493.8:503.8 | 24.3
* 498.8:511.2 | 25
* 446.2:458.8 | 24.2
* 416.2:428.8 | 24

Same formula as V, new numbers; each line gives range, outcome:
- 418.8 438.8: 24.4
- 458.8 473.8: 22.5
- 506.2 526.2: 25.5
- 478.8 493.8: 21.5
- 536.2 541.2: 25.8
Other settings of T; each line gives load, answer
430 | 23.4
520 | 24.9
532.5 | 26.4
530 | 26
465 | 19.3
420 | 24.4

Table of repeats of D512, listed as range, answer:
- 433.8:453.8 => 24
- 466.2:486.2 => 12.4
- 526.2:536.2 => 25.5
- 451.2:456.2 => 24.1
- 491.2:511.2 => 21.5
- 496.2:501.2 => 24.4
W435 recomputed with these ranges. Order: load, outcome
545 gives 25.9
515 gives 25.5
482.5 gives 13.6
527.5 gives 25.5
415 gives 23.9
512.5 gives 24.6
